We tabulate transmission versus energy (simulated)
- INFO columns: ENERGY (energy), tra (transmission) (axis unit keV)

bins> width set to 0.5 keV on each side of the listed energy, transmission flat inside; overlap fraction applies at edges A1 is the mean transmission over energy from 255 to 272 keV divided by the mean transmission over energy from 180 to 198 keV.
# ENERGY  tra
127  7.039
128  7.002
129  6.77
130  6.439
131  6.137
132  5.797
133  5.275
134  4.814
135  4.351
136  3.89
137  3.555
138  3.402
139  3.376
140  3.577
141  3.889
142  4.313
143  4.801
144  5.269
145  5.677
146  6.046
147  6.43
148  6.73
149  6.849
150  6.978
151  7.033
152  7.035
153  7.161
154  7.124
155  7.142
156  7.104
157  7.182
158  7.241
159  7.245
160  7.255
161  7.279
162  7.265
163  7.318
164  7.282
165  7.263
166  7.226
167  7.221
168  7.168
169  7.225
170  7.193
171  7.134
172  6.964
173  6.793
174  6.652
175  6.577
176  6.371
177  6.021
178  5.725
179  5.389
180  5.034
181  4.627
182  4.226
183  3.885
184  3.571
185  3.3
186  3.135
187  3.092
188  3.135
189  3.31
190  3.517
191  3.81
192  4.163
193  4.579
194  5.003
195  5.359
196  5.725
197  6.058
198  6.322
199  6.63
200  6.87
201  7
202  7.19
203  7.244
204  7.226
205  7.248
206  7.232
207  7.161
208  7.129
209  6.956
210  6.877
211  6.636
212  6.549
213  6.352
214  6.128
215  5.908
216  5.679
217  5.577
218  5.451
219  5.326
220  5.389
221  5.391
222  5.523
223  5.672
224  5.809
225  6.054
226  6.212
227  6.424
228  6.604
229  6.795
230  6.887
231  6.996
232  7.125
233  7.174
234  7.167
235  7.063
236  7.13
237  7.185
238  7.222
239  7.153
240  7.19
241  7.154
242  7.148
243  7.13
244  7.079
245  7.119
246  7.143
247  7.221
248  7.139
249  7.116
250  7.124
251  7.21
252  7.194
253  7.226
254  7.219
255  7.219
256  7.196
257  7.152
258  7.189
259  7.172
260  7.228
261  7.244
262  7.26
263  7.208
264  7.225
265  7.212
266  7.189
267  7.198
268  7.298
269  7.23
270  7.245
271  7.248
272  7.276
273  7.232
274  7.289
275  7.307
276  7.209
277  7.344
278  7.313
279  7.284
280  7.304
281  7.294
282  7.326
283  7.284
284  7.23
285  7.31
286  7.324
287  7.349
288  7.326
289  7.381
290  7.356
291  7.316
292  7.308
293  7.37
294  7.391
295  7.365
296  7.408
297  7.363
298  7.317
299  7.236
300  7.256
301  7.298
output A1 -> 1.7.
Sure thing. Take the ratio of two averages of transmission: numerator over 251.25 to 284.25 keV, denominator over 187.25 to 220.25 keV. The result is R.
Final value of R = 1.23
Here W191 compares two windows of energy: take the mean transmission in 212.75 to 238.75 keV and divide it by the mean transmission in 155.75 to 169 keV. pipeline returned 0.87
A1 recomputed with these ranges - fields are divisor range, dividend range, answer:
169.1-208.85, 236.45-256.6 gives 1.28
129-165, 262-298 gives 1.22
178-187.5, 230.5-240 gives 1.73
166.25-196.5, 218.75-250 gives 1.29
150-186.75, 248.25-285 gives 1.14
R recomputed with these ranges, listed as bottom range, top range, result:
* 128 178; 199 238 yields 1.05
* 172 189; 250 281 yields 1.49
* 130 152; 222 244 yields 1.30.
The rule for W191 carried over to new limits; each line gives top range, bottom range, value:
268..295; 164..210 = 1.25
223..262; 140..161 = 1.10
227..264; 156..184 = 1.10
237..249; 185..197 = 1.73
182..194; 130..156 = 0.67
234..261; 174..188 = 1.52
